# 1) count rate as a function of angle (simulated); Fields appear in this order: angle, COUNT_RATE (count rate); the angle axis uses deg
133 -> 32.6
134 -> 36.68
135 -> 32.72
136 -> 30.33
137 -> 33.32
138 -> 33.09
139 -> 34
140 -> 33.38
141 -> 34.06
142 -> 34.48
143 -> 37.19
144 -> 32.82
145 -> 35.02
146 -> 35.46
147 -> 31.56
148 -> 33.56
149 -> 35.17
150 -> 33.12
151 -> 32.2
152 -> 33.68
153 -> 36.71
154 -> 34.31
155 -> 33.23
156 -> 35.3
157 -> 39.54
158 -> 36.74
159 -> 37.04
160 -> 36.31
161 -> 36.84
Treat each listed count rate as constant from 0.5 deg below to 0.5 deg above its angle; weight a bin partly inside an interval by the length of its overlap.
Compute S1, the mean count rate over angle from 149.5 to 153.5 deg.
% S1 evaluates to 33.9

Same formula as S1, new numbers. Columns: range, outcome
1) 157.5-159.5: 36.9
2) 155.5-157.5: 37.4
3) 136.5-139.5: 33.5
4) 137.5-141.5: 33.6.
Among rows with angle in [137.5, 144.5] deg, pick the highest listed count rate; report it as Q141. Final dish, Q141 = 37.19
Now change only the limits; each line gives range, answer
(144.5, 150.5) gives 35.46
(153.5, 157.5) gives 39.54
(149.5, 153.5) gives 36.71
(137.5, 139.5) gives 34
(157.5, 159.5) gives 37.04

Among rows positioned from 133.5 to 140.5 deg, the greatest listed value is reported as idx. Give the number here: 36.68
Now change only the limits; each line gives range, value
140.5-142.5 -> 34.48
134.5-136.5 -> 32.72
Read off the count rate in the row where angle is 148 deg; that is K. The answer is 33.56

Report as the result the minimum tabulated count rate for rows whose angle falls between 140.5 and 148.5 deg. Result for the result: 31.56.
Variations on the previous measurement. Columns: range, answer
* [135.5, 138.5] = 30.33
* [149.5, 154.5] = 32.2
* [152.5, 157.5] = 33.23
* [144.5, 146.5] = 35.02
